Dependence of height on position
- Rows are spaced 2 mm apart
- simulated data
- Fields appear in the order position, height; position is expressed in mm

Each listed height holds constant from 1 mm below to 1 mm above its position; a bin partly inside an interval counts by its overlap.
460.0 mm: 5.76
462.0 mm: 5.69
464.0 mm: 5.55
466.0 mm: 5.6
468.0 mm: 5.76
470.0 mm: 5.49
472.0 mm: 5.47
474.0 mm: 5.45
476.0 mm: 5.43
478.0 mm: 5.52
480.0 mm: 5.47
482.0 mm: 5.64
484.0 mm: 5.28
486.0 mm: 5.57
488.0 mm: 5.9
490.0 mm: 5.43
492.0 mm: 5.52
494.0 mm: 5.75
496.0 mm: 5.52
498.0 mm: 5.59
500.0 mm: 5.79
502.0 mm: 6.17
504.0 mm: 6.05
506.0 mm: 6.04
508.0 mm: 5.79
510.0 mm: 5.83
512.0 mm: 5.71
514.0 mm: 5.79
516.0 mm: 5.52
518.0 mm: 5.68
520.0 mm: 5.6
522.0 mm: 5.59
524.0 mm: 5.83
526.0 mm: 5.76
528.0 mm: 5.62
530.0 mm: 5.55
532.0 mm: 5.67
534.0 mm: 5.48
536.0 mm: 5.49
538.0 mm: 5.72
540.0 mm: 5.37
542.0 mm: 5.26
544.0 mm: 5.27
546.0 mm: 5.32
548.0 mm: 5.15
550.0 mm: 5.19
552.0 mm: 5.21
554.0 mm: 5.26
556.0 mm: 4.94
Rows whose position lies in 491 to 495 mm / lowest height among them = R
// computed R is 5.52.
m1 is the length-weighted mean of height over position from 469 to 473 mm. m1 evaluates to 5.48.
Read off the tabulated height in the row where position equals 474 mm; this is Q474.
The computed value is 5.45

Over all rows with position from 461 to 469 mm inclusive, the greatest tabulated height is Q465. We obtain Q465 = 5.76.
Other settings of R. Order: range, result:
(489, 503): 5.43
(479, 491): 5.28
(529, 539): 5.48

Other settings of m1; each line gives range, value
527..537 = 5.56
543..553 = 5.23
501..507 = 6.09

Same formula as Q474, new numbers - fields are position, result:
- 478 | 5.52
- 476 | 5.43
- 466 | 5.6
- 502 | 6.17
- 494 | 5.75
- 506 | 6.04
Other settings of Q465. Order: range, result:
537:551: 5.72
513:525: 5.83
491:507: 6.17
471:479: 5.52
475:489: 5.9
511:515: 5.79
